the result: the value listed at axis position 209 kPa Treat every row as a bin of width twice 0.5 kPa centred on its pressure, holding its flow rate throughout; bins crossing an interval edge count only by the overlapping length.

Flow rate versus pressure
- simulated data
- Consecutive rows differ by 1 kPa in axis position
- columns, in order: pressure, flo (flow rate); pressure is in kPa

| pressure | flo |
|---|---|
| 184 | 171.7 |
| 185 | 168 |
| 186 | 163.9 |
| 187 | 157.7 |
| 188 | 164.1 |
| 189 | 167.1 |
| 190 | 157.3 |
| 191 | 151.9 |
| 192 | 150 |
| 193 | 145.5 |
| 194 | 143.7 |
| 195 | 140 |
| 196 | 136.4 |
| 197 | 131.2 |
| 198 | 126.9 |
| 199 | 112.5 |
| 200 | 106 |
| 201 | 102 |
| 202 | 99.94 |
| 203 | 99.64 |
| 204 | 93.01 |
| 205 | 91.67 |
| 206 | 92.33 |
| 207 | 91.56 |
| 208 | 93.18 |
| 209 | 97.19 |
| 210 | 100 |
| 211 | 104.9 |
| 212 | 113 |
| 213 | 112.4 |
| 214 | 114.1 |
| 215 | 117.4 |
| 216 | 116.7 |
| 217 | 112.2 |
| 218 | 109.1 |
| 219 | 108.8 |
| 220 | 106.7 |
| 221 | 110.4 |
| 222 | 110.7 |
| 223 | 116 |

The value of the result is 97.19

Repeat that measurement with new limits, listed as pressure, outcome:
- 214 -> 114.1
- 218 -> 109.1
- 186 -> 163.9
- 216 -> 116.7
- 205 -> 91.67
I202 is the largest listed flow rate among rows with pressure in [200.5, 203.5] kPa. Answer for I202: 102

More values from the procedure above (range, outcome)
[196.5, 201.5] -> 131.2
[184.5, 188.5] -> 168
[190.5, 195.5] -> 151.9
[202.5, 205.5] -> 99.64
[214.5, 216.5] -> 117.4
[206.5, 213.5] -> 113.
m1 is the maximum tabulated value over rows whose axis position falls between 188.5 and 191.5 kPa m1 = 167.1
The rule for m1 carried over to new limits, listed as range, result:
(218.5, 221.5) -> 110.4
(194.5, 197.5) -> 140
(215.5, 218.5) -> 116.7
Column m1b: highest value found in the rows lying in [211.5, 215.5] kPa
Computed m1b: 117.4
